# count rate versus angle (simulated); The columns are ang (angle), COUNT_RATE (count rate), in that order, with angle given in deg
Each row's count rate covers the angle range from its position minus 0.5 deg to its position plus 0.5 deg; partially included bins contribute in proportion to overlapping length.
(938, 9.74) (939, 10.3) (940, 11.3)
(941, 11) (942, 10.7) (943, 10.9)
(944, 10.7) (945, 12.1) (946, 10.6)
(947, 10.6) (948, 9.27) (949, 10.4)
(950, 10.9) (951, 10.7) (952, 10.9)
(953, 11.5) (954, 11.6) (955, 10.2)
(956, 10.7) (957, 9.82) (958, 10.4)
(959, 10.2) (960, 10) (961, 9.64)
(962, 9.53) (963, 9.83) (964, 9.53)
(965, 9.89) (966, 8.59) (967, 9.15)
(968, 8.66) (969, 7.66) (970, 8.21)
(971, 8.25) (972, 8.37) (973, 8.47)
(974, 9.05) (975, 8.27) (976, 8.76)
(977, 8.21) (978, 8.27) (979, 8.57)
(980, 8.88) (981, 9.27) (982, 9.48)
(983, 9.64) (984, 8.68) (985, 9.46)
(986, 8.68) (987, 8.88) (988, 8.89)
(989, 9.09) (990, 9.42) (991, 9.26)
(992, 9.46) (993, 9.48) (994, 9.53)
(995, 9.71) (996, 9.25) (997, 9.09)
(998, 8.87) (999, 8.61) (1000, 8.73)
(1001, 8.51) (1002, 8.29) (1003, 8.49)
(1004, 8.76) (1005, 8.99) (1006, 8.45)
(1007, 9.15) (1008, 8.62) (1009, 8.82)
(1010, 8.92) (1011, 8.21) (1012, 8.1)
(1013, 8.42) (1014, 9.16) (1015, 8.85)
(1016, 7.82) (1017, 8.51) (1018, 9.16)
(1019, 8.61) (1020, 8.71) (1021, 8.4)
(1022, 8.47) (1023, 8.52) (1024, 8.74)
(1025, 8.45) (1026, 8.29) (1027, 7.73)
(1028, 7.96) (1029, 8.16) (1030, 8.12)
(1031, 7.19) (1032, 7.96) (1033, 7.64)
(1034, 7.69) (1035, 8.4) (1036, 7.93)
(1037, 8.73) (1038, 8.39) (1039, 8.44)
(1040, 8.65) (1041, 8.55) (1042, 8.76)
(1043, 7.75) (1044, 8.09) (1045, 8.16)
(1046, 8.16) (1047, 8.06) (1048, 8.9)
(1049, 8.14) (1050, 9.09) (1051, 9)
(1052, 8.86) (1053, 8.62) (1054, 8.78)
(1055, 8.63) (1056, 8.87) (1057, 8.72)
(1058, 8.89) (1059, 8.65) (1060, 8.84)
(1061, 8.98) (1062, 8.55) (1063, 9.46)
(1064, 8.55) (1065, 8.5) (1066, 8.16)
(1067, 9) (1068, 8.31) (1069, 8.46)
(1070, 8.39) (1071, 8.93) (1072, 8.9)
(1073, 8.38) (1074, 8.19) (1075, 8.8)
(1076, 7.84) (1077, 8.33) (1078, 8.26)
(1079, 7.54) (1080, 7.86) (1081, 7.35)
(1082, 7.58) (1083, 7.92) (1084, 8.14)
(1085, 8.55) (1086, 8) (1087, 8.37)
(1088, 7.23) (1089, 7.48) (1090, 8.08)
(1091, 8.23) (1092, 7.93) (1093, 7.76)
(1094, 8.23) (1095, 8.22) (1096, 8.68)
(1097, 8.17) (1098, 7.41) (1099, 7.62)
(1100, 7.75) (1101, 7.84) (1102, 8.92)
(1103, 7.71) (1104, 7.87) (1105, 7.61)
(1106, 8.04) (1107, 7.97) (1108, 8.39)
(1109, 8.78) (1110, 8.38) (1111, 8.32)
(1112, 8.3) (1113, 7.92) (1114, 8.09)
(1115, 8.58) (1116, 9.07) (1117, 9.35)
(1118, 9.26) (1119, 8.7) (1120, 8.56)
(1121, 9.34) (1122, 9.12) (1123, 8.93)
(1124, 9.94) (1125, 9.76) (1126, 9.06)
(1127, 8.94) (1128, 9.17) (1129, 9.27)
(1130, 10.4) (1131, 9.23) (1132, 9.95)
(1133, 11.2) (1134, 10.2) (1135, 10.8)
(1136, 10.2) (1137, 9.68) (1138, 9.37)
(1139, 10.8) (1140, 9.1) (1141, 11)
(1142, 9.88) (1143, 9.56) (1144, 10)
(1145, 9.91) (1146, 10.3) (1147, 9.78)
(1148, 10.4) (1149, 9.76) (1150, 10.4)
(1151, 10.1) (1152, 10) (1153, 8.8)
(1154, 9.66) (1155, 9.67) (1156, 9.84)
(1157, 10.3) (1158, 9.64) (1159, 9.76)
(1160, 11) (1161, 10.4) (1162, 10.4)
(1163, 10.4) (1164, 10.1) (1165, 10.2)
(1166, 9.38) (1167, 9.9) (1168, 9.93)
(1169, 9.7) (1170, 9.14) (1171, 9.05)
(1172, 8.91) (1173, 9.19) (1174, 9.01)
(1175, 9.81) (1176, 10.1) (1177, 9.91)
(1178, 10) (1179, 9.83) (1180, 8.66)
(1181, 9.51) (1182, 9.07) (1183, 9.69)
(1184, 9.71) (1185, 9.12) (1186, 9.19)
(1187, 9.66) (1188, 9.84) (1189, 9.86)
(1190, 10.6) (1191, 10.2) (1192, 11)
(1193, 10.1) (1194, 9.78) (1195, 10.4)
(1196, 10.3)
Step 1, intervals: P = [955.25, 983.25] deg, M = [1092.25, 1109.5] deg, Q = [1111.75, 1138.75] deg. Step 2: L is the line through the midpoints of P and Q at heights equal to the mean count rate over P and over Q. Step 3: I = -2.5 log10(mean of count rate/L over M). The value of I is 0.160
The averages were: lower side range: 9.12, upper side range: 9.37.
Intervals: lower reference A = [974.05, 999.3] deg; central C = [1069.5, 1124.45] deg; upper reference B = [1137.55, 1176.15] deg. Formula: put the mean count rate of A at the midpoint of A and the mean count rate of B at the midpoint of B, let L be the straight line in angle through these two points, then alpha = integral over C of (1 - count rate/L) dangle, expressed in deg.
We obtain 7.5 deg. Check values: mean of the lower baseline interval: 9.03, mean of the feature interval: 8.27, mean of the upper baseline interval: 9.86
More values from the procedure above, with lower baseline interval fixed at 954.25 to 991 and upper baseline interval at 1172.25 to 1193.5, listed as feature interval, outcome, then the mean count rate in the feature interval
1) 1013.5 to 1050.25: 3.9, 8.33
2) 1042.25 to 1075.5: 2.8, 8.6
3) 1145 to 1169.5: -0.9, 9.99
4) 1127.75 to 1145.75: -0.8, 10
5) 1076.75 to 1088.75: 1.9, 7.91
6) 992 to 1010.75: 0.6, 8.91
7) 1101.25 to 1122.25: 2.3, 8.47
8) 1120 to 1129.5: 0.3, 9.24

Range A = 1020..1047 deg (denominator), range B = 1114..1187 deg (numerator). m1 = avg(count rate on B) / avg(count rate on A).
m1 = 1.18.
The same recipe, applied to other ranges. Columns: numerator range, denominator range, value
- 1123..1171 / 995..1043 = 1.17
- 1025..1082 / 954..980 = 0.91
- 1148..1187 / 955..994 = 1.06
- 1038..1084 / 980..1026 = 0.96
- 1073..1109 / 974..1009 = 0.90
